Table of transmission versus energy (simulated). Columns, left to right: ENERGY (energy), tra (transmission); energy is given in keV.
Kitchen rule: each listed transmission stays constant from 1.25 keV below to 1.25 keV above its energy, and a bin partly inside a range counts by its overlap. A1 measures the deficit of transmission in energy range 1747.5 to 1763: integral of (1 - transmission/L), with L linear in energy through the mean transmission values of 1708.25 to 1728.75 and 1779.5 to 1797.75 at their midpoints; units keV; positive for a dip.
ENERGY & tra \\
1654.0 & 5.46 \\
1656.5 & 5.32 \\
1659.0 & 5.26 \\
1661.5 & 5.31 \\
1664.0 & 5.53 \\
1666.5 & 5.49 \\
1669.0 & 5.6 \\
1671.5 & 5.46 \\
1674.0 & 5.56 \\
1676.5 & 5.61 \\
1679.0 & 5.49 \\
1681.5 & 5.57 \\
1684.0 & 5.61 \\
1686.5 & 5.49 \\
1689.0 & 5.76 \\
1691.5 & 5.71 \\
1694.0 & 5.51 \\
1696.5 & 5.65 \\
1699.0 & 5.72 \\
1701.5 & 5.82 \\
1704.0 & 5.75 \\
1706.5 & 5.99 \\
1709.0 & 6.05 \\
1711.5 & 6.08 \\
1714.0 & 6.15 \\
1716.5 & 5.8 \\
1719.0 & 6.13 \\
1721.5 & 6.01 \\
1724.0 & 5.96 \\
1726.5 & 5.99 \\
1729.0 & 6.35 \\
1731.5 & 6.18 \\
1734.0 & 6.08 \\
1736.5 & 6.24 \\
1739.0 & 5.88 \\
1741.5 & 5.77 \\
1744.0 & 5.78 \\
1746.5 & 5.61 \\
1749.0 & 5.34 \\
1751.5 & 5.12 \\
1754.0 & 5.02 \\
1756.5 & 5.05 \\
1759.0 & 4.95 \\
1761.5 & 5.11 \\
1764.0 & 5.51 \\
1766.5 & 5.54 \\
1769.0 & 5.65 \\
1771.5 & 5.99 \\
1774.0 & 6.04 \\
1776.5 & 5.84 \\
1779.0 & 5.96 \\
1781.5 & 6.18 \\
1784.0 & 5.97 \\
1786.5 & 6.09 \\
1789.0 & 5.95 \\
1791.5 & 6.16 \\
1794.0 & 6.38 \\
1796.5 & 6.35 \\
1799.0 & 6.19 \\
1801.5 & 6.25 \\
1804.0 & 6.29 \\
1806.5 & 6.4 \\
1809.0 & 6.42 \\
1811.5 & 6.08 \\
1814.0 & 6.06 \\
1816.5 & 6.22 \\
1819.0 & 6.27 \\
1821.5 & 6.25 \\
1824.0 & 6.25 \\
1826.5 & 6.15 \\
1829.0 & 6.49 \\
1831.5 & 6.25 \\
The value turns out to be 2.5 keV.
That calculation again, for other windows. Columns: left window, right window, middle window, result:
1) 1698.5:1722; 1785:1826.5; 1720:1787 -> 3.63 keV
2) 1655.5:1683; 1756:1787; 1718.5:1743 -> -1.97 keV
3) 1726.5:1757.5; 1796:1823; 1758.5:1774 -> 1.00 keV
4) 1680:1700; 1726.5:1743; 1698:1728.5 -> -0.57 keV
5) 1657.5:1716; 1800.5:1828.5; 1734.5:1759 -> 1.70 keV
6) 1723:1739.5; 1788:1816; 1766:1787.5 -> 0.90 keV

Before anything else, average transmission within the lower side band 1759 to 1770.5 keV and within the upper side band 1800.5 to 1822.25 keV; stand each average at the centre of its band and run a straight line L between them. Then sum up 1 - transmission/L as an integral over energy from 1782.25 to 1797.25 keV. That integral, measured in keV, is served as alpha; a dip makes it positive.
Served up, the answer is -0.7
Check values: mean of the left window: 5.41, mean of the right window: 6.25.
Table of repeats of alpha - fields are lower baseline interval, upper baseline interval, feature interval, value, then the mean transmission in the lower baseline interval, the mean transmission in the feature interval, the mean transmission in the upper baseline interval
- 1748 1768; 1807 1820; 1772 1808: -2.2 keV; 5.21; 6.15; 6.22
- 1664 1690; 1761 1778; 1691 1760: -1.8 keV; 5.56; 5.78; 5.7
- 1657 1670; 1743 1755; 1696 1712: -1.4 keV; 5.43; 5.87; 5.37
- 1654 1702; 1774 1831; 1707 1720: -0.7 keV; 5.54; 6.04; 6.19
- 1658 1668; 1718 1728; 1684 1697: 0.2 keV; 5.41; 5.62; 6.03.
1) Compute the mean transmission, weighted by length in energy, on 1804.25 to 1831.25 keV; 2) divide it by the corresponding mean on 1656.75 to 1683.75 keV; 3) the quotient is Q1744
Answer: 1.1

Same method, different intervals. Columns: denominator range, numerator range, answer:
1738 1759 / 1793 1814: 1.16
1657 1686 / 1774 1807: 1.12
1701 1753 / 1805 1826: 1.06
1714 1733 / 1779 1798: 1.01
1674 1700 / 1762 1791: 1.05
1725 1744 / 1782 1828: 1.03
